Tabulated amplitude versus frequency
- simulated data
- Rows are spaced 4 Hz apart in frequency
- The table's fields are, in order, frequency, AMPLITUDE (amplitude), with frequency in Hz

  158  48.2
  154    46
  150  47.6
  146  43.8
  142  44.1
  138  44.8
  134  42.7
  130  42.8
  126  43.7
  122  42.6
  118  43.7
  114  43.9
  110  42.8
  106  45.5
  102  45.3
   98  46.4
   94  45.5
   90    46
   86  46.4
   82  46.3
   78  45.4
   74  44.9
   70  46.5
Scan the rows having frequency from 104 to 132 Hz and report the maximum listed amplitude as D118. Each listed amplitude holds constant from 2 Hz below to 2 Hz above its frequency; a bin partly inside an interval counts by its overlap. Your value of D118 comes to 45.5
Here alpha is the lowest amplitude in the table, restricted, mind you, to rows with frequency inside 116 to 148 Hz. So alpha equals 42.6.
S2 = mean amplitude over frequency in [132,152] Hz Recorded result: 44.6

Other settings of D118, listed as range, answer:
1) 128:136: 42.8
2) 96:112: 46.4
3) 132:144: 44.8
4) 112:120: 43.9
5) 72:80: 45.4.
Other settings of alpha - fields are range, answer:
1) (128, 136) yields 42.7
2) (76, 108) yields 45.3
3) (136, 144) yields 44.1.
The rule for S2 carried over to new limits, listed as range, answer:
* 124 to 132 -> 43.2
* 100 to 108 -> 45.4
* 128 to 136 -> 42.8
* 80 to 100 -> 46.1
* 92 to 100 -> 46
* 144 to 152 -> 45.7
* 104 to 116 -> 44.1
